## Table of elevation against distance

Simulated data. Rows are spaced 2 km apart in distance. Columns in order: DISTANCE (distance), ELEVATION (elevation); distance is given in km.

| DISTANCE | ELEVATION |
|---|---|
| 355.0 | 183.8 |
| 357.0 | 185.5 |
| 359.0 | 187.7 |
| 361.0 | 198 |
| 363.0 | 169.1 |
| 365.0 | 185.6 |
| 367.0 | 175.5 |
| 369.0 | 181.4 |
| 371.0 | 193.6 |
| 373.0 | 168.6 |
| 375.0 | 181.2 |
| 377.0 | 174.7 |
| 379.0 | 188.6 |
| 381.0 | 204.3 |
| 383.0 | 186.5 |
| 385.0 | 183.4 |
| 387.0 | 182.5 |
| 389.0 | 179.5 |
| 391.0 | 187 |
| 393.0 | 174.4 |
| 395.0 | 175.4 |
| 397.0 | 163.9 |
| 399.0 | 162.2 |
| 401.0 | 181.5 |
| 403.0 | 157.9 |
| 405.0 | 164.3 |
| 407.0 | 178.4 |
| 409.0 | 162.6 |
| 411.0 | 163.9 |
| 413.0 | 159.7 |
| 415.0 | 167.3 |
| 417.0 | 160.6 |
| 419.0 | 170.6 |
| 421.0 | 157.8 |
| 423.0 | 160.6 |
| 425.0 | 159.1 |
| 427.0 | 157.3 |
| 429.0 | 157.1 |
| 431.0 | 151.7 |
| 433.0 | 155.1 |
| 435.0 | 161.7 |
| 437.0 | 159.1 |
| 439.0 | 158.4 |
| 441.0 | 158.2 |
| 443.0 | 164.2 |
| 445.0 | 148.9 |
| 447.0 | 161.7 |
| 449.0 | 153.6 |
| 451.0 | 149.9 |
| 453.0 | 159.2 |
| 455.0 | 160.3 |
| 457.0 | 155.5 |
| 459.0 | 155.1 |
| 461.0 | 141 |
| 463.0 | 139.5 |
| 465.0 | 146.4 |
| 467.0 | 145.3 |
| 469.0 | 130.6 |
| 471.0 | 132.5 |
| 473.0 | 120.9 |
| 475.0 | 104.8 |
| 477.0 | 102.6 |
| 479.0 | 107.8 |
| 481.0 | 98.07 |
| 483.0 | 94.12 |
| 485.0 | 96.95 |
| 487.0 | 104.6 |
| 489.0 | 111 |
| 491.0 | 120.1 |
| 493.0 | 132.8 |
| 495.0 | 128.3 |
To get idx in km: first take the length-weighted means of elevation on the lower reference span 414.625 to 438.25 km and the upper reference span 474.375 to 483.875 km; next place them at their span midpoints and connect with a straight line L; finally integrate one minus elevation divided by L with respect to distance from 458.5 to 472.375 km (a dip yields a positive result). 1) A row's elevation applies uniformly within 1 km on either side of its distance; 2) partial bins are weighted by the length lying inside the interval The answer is -2.8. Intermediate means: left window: 160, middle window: 140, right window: 101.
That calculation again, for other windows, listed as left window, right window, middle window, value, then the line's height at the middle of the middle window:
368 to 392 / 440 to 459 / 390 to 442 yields 1.8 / 170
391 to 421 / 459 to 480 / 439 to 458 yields -2.1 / 141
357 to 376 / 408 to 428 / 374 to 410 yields -1.0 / 172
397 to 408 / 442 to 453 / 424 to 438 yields 0.3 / 161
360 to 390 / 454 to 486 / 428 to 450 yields -1.8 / 145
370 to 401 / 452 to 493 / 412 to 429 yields -0.3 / 159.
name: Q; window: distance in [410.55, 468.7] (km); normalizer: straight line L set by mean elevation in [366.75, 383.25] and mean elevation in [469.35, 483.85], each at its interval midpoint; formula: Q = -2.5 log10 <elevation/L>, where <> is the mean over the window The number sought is -0.15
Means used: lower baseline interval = 184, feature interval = 156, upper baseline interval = 110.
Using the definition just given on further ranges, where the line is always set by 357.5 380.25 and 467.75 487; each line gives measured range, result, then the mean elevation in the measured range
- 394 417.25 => -0.059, 167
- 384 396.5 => -0.072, 180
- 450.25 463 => -0.225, 152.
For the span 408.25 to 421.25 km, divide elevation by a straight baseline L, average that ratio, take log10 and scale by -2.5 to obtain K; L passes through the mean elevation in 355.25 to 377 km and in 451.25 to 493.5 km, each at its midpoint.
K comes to -0.04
